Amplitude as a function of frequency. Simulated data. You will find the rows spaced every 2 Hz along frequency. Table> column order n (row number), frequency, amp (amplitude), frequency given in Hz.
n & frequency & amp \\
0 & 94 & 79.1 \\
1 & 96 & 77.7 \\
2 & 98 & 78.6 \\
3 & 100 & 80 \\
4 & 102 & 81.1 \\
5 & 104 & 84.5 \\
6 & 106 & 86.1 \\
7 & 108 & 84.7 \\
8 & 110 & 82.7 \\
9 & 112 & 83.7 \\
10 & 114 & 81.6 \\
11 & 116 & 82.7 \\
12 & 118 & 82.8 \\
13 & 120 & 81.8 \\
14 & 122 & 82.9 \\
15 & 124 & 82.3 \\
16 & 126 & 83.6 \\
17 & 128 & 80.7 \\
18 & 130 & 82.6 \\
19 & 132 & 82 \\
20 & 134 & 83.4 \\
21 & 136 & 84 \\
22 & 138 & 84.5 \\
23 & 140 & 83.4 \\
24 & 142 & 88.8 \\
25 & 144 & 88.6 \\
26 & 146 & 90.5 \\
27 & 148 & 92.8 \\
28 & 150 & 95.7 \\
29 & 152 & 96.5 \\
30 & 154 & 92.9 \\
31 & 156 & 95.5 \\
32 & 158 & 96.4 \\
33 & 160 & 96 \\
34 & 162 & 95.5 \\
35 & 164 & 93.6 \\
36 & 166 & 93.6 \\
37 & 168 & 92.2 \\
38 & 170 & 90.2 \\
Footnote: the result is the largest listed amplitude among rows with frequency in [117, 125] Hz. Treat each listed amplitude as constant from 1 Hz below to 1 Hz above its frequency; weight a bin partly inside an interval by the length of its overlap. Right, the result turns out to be 82.9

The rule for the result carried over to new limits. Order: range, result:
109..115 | 83.7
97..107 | 86.1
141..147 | 90.5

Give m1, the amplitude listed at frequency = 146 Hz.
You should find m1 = 90.5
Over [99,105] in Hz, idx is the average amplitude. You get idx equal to 81.9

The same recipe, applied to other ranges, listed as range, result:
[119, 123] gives 82.3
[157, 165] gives 95.4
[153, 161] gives 95.2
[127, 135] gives 82.2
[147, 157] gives 94.7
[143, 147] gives 89.5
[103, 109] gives 85.1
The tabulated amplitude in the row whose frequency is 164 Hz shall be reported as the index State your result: 93.6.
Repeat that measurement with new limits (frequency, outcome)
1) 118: 82.8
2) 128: 80.7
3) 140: 83.4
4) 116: 82.7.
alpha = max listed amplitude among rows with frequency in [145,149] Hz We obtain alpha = 92.8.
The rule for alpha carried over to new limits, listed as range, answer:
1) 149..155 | 96.5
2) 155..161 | 96.4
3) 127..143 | 88.8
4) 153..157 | 95.5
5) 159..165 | 96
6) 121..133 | 83.6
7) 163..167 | 93.6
